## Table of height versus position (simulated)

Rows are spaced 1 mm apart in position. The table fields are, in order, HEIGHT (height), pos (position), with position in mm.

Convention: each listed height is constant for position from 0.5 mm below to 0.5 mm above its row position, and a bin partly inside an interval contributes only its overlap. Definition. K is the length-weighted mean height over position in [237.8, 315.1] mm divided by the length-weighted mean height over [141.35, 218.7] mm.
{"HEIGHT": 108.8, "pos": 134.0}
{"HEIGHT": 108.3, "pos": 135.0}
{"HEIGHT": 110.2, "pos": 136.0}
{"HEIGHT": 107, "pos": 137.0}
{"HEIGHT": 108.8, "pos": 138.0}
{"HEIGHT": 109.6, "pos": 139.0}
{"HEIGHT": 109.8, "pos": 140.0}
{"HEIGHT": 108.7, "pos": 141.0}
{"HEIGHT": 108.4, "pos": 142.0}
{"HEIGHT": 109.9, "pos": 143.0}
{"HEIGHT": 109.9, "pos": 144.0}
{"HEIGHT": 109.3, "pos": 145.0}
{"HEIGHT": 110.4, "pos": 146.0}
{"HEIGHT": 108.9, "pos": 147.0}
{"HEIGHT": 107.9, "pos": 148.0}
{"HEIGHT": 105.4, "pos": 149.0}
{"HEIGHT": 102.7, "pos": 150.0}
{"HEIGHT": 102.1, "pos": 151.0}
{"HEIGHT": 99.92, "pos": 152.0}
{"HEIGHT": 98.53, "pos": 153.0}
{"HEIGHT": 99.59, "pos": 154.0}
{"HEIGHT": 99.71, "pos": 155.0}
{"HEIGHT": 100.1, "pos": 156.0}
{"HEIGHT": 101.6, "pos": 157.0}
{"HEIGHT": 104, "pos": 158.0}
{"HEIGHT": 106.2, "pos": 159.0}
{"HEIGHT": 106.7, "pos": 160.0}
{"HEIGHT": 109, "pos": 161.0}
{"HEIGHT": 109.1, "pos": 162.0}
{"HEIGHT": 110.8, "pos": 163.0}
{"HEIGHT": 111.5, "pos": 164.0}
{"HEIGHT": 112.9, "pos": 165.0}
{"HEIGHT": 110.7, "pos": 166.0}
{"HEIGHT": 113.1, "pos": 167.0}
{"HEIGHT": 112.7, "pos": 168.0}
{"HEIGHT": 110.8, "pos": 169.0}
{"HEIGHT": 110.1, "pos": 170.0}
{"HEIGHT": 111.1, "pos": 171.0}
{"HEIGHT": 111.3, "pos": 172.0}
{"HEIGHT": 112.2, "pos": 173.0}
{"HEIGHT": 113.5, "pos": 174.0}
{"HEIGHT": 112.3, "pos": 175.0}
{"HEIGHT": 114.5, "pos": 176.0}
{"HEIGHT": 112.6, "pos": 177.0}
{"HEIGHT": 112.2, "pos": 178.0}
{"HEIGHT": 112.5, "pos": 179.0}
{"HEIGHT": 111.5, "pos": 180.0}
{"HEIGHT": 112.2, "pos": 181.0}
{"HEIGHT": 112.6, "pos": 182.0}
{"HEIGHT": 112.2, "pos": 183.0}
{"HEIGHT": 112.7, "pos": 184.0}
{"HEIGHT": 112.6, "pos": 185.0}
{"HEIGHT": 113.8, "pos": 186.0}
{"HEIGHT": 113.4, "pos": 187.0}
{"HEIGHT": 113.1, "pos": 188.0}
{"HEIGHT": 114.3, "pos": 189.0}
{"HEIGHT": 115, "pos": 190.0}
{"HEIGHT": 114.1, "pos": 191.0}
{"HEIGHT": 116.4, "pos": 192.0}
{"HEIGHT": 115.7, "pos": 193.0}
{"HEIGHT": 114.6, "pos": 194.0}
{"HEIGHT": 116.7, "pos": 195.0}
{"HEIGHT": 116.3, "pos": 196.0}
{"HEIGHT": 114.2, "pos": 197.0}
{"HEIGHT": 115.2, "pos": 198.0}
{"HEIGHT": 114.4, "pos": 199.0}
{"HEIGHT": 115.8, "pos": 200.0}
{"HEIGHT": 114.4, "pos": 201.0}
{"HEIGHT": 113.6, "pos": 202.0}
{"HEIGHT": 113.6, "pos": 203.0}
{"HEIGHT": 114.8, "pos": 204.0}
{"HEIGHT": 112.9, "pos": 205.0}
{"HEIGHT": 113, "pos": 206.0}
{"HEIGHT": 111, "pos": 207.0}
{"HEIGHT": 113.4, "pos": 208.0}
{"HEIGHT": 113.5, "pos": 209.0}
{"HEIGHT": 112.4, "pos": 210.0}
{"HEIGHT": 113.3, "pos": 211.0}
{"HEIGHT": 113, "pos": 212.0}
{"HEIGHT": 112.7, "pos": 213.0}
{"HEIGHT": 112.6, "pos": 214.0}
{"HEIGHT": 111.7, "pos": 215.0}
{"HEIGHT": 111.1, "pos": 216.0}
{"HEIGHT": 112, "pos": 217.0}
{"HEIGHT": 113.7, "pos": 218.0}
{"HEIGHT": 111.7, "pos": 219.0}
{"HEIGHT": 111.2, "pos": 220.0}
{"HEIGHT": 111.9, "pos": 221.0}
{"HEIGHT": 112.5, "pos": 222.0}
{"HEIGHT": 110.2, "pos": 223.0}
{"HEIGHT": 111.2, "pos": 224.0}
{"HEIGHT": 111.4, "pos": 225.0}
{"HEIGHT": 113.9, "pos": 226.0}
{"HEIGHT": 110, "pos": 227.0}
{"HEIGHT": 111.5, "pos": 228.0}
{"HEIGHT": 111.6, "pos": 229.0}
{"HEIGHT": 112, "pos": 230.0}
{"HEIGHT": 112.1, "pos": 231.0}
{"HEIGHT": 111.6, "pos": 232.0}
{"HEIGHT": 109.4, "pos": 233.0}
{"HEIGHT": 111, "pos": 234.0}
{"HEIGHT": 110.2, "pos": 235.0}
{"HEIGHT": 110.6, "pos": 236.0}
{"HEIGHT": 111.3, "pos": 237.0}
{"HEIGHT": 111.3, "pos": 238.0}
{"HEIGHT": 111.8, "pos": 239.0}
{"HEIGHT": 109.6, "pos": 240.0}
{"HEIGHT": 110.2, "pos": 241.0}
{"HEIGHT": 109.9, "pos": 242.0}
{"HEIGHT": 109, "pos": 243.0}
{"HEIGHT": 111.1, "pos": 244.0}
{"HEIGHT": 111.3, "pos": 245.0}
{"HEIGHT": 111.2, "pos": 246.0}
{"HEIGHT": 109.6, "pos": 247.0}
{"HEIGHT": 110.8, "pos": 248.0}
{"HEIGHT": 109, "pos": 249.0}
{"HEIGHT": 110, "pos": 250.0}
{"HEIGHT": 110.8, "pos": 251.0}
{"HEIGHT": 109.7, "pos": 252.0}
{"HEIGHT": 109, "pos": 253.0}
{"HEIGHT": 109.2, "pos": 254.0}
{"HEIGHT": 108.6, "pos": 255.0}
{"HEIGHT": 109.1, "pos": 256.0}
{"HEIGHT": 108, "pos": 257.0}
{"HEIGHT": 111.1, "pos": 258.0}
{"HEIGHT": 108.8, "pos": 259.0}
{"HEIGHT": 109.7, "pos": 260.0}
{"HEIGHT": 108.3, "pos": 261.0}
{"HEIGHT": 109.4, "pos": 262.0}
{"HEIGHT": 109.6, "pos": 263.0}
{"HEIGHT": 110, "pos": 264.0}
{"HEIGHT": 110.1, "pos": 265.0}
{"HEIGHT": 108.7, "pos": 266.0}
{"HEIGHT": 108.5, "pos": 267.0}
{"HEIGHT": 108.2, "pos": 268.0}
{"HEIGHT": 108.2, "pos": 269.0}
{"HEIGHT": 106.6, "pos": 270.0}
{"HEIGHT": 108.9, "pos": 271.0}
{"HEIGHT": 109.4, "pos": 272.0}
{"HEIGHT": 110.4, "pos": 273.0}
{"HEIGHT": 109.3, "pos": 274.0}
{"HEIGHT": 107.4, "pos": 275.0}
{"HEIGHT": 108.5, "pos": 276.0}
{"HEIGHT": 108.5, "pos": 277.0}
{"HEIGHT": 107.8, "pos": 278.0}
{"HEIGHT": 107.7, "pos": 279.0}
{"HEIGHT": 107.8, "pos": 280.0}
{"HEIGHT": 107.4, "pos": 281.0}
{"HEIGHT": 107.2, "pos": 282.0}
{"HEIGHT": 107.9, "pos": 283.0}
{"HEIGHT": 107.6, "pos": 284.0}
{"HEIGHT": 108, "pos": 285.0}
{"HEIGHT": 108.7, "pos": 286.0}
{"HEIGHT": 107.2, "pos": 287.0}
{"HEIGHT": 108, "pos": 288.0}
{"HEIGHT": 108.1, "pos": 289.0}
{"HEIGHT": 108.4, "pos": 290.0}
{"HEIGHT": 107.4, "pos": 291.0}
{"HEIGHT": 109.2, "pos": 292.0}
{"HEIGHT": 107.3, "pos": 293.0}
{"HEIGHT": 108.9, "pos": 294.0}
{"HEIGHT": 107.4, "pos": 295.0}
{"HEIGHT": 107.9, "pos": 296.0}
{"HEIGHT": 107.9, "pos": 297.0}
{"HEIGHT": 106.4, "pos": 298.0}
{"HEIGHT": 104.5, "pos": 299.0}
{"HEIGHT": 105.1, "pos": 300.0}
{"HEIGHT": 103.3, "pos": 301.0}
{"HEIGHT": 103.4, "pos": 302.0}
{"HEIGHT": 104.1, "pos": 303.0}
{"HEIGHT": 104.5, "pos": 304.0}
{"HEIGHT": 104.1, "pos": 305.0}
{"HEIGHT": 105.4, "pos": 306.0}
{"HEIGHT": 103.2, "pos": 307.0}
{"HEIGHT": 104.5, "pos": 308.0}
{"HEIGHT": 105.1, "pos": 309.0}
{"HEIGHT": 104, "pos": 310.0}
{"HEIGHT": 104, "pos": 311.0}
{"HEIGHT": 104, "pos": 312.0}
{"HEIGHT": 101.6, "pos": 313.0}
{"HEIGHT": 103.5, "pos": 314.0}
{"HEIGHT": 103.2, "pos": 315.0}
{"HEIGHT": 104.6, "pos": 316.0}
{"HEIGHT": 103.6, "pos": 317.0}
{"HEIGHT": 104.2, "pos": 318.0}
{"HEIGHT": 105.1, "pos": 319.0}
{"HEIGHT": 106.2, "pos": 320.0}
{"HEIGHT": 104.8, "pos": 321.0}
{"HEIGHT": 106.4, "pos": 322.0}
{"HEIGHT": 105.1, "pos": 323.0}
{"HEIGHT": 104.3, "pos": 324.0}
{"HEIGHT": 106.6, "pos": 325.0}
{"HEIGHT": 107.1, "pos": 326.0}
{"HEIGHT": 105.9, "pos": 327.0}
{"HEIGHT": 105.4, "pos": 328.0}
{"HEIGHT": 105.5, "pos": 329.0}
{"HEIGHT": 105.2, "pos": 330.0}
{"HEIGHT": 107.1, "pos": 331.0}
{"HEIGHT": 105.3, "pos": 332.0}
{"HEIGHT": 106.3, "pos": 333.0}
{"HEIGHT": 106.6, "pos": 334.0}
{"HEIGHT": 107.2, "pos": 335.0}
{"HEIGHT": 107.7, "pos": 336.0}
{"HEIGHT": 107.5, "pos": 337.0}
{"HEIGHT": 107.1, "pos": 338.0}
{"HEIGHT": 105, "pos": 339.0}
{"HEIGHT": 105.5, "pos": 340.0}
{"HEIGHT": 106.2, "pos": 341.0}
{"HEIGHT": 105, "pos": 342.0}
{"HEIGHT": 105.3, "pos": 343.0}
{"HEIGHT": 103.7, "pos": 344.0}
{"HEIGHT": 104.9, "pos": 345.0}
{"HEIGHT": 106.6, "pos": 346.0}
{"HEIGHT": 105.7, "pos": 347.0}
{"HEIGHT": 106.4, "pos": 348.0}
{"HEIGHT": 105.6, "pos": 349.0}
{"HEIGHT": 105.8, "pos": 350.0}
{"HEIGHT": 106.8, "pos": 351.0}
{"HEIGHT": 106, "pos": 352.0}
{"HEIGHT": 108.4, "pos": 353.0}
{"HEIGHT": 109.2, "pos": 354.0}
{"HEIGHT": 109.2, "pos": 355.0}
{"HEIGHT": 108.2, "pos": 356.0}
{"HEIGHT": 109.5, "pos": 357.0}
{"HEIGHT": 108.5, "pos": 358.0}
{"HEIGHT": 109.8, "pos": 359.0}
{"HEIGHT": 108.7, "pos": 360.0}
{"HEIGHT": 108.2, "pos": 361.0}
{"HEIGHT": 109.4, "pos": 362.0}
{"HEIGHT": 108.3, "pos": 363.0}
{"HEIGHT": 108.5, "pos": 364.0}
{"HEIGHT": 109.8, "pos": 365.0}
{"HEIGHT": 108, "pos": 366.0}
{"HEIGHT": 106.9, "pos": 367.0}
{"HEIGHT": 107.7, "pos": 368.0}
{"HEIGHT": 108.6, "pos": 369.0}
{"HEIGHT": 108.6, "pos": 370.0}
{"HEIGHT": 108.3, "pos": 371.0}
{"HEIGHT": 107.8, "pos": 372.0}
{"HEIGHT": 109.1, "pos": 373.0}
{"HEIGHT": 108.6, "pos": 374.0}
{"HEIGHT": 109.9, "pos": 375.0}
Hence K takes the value 0.97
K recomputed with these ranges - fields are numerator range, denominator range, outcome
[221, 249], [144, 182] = 1.02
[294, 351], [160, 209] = 0.93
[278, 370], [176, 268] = 0.95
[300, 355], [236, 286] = 0.96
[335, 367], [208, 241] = 0.96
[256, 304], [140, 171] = 1.01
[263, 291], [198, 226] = 0.96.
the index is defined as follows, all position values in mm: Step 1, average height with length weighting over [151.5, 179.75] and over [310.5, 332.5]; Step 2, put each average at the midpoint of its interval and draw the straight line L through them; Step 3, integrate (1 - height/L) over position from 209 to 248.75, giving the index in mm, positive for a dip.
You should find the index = -1.6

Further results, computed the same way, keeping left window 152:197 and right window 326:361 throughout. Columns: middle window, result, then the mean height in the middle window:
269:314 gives 0.54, 107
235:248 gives -0.17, 111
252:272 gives -0.06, 109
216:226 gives -0.20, 112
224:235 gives -0.20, 111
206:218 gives -0.29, 113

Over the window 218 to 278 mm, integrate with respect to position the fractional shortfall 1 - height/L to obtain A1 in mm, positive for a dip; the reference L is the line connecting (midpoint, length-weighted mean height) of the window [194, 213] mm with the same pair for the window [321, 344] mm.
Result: 0.6 mm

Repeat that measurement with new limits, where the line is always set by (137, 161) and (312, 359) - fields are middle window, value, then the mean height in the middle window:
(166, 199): -2.4 mm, 113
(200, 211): -0.8 mm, 113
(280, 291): -0.2 mm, 108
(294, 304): 0.0 mm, 106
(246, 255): -0.3 mm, 110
